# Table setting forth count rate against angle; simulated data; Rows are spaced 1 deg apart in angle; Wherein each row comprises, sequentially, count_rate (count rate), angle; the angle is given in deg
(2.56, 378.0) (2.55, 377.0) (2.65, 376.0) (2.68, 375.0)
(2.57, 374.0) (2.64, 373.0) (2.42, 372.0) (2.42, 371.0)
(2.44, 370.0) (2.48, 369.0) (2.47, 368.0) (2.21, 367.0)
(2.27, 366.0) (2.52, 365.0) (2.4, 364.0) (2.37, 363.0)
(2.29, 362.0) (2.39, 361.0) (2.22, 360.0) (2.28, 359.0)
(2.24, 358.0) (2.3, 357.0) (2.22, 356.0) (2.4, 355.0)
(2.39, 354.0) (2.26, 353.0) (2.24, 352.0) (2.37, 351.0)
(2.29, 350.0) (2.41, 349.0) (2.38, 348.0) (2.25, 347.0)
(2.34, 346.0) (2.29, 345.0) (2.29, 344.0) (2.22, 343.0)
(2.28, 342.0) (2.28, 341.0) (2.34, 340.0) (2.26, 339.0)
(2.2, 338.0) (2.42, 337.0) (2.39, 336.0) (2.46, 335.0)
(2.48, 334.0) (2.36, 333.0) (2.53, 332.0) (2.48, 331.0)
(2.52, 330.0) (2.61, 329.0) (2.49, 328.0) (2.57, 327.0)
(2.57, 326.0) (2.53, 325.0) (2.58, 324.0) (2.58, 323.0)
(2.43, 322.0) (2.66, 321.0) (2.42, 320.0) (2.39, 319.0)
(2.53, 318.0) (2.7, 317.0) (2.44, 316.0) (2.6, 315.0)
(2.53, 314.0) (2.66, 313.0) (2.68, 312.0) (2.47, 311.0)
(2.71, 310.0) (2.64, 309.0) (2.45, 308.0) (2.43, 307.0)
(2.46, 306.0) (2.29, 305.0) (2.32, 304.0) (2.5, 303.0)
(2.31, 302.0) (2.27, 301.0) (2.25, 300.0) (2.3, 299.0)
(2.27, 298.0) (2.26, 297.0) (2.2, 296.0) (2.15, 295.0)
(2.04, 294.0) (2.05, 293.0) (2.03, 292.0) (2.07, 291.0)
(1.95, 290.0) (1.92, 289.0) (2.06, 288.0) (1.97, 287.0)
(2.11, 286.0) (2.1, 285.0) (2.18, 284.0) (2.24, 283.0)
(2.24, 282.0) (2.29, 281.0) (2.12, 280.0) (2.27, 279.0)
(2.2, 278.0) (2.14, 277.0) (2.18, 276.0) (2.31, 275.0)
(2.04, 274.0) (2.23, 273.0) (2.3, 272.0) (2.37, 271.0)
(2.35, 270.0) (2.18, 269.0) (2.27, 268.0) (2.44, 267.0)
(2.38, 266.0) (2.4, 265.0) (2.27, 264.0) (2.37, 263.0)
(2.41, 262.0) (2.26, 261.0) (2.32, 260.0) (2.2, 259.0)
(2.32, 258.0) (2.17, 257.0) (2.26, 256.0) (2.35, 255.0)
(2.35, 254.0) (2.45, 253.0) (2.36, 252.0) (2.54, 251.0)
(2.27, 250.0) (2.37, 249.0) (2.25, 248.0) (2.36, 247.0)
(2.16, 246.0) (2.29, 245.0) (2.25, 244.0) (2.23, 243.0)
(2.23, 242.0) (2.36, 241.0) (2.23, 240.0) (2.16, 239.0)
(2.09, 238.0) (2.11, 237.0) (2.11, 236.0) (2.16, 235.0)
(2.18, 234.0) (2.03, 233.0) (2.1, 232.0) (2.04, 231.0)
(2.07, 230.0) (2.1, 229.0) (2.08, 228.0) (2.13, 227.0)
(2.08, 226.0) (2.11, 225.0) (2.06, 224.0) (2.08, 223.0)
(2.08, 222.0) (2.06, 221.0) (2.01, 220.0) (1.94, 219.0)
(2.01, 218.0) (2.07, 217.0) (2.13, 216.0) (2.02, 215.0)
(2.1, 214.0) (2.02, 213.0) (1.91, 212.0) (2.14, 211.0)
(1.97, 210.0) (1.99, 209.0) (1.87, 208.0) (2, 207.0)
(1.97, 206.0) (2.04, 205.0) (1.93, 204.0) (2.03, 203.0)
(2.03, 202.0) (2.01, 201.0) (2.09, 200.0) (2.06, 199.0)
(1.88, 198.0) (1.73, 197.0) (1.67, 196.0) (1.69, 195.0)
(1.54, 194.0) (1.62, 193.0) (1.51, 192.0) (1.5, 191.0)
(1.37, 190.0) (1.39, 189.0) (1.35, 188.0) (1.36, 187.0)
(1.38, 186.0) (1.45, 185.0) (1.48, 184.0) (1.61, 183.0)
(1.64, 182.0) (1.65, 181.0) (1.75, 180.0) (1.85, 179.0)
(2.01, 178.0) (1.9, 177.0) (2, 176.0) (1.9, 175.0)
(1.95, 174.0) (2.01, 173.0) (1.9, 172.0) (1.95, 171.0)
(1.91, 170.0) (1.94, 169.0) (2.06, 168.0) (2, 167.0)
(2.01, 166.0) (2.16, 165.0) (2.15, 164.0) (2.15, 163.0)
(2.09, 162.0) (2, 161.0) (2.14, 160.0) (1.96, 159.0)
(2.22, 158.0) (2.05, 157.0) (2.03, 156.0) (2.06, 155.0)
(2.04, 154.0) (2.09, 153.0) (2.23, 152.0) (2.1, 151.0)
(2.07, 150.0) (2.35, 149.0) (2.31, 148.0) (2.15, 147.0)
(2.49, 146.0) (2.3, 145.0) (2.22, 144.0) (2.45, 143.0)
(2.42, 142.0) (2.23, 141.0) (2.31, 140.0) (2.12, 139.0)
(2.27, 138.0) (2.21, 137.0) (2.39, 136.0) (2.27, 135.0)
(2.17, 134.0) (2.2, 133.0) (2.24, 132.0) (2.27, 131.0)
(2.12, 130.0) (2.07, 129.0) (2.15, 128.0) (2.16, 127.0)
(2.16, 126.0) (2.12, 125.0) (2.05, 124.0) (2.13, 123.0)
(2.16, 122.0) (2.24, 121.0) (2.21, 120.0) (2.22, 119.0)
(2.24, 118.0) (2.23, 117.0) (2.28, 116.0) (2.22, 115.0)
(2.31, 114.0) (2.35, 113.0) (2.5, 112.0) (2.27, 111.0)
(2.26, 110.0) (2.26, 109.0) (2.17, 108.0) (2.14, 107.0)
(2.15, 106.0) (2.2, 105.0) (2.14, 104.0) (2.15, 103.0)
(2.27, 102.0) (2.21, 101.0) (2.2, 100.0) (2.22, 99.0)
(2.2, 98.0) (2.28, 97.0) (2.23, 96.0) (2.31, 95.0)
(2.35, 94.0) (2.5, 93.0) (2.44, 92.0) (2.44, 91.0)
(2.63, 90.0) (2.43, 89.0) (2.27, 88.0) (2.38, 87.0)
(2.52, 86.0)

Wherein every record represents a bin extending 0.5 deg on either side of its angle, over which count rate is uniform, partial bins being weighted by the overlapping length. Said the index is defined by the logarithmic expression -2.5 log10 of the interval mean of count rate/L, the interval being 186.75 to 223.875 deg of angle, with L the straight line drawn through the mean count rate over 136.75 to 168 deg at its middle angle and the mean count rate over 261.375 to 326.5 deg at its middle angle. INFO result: 0.19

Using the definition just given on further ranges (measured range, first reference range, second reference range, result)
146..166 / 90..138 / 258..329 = 0.06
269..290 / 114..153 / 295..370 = 0.09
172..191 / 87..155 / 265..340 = 0.34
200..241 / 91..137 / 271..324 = 0.11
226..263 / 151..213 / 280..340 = -0.06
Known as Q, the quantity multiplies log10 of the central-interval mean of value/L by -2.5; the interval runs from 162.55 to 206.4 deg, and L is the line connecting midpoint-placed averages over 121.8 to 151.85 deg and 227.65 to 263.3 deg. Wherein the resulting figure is 0.23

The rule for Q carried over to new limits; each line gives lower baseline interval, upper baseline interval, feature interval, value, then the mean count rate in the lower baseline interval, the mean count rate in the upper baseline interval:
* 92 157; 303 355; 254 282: 0.05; 2.23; 2.44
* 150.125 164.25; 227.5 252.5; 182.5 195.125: 0.40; 2.09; 2.21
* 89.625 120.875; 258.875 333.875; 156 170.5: 0.12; 2.27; 2.34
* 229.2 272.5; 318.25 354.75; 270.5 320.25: 0.02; 2.26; 2.41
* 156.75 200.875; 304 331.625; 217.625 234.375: 0.00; 1.82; 2.53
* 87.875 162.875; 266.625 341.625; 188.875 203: 0.29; 2.23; 2.34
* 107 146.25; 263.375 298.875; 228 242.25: 0.03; 2.24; 2.19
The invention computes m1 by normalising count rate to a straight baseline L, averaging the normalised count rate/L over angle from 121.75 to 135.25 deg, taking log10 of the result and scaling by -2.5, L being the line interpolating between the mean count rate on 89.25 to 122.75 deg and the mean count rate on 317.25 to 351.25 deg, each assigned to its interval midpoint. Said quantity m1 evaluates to 0.06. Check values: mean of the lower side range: 2.27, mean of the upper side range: 2.42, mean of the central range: 2.16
